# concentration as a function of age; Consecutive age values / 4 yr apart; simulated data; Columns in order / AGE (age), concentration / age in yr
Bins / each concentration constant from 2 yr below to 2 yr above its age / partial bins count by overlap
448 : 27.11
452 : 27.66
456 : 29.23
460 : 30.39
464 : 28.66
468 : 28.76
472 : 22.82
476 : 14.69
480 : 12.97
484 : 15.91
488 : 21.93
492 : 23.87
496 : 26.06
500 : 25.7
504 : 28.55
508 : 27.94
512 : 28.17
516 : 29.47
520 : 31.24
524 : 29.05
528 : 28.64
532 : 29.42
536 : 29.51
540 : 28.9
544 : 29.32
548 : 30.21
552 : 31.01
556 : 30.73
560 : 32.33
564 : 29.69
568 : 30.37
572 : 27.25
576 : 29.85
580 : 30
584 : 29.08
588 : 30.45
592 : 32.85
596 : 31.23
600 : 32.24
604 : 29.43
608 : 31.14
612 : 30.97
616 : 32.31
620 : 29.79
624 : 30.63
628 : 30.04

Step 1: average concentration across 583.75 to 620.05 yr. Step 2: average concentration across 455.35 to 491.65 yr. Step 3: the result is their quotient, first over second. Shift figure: 1.37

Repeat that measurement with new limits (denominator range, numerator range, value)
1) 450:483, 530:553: 1.23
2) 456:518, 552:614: 1.24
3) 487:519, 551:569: 1.15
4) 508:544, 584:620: 1.06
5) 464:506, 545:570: 1.37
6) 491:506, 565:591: 1.13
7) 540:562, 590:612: 1.03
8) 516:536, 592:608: 1.06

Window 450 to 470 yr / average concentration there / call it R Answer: 28.9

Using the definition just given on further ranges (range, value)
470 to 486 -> 16.6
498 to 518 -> 28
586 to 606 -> 31.2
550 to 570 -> 30.8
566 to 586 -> 29.3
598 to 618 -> 31.2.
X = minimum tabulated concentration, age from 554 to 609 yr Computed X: 27.25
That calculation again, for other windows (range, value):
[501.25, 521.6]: 27.94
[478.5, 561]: 12.97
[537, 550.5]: 28.9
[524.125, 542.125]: 28.64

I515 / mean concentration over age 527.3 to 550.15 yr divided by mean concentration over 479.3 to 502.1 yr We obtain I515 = 1.4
